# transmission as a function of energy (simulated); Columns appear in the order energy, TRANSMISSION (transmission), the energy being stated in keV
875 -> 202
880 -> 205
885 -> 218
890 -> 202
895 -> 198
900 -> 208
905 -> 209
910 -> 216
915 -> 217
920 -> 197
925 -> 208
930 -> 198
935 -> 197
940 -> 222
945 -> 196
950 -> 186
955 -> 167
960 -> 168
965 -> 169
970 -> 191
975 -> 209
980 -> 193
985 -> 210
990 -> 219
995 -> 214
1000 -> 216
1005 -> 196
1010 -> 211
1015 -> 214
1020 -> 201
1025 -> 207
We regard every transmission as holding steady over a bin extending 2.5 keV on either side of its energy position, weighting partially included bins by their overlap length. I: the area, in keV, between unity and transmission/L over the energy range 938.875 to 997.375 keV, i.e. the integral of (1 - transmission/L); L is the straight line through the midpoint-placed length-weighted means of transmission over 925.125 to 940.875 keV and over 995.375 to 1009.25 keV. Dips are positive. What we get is 3.3 keV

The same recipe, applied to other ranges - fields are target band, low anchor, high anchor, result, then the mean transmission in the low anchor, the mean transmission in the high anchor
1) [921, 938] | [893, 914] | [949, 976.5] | -0.4 keV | 209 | 180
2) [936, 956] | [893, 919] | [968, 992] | 1.1 keV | 209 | 204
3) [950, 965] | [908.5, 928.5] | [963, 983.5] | 2.0 keV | 209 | 192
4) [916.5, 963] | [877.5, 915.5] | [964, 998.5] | 2.7 keV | 209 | 203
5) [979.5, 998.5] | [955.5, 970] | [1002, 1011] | -2.0 keV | 172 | 203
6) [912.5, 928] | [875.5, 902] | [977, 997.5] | 0.0 keV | 206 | 209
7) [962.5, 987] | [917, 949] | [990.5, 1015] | 1.6 keV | 202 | 211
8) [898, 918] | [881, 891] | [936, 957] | -0.8 keV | 210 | 194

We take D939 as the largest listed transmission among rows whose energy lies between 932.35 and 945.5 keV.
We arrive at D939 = 222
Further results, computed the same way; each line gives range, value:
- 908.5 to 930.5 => 217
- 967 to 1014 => 219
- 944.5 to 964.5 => 196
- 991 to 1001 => 216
